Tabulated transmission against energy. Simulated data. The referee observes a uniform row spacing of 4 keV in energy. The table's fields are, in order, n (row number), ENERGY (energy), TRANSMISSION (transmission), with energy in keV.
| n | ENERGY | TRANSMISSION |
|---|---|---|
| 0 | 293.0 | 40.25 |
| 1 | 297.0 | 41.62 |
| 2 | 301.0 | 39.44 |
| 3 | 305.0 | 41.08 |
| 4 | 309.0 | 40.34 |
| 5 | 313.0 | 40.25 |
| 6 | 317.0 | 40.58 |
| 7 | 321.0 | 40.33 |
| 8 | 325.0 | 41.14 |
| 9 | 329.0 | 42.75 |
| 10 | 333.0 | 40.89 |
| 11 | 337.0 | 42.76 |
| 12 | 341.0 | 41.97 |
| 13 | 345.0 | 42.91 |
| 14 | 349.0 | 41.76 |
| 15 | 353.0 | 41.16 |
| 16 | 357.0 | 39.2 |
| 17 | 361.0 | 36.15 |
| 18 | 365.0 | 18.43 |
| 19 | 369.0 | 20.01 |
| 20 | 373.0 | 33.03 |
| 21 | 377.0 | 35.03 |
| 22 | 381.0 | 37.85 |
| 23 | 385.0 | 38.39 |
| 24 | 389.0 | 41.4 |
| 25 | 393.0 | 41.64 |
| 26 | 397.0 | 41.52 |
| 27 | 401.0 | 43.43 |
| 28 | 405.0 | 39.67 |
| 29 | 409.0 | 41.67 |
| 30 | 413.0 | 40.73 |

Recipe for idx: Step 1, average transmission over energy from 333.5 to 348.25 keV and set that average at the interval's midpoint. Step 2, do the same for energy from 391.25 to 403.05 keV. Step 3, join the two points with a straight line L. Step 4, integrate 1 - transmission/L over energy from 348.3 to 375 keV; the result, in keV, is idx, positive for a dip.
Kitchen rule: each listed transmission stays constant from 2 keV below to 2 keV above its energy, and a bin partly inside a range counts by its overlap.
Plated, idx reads 6.2 keV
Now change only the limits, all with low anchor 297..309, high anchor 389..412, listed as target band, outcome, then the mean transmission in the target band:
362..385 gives 6.3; 30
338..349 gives -0.4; 42.3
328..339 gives -0.3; 42.1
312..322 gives 0.1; 40.4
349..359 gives 0.1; 40.5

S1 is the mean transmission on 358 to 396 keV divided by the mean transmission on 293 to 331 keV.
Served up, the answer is 0.8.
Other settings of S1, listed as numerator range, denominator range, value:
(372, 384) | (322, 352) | 0.85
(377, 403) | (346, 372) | 1.21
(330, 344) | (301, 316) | 1.04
